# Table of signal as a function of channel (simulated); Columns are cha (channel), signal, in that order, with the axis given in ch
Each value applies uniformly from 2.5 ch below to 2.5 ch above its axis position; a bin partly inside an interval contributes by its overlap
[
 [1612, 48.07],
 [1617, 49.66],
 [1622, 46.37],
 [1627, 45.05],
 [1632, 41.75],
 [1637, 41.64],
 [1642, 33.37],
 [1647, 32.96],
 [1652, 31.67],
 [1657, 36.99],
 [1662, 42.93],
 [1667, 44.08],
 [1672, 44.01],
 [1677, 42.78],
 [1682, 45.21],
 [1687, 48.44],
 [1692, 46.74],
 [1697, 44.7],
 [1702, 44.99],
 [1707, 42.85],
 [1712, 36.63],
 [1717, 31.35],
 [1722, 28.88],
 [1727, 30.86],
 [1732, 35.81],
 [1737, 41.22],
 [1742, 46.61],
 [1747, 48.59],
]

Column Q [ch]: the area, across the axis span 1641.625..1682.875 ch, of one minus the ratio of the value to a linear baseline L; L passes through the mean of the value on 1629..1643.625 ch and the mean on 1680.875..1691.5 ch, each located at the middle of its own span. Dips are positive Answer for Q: 3.9 ch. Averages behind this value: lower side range 39.5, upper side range 47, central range 39.4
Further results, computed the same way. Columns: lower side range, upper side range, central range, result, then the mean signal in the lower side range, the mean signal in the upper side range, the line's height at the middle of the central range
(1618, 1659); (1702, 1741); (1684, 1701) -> -4.12 ch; 39.1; 36.4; 37.4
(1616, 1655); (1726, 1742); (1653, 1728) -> -3.57 ch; 39.9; 38.1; 38.9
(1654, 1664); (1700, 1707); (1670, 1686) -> -1.13 ch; 39.4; 44.2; 41.5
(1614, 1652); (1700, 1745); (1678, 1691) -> -2.41 ch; 41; 37.7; 39.1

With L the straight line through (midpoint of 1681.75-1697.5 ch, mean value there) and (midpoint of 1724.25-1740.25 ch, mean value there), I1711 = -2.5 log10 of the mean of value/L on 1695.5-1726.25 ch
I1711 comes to 0.113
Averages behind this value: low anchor 46.6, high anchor 36.4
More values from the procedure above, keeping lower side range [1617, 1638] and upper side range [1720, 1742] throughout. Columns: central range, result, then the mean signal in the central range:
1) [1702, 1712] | -0.11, 41.8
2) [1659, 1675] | -0.06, 43.4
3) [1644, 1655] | 0.29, 32.6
